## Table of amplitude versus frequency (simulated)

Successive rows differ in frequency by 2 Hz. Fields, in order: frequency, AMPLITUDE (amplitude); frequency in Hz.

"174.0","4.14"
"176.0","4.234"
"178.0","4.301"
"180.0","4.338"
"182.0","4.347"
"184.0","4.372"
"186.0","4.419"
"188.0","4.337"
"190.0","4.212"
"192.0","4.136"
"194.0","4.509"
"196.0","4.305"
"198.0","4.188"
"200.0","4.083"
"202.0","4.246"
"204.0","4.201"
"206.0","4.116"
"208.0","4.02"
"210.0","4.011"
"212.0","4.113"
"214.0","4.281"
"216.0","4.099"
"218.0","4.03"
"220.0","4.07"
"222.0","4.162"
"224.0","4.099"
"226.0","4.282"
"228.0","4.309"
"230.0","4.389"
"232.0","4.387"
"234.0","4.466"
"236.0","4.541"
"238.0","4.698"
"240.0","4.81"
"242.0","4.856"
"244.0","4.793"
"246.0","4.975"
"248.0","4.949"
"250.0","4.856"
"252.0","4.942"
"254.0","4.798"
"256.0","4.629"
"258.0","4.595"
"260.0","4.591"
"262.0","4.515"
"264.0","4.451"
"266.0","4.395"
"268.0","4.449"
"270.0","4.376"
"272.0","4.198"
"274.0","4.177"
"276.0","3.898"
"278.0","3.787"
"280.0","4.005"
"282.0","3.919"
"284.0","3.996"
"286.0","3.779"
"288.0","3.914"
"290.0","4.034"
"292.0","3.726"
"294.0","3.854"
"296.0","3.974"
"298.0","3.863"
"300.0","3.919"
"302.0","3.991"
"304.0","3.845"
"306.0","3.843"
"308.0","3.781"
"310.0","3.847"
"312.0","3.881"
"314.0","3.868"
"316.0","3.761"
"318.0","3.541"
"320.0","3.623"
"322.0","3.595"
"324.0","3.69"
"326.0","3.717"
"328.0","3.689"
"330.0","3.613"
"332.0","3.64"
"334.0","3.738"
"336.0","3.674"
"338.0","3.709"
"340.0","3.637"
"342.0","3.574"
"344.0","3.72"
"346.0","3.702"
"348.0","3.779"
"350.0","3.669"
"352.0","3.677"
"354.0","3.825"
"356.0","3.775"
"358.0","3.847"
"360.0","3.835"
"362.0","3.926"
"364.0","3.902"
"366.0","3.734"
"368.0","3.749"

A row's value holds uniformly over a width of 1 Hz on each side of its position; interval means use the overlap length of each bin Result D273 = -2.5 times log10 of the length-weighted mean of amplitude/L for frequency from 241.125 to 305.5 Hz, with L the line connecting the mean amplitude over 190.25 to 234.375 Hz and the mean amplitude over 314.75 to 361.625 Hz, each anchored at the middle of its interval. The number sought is -0.08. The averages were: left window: 4.2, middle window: 4.28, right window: 3.7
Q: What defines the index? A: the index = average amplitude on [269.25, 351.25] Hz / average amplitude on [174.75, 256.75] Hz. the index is 0.87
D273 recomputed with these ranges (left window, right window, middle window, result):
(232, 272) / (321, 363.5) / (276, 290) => 0.111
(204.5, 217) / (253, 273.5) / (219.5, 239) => -0.026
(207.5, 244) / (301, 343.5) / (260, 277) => -0.067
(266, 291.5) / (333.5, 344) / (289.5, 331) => 0.017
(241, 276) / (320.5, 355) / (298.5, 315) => 0.047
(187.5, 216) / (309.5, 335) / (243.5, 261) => -0.199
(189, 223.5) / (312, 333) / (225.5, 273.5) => -0.154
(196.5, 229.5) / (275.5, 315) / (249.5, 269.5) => -0.154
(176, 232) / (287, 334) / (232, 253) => -0.173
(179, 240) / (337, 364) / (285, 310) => 0.019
